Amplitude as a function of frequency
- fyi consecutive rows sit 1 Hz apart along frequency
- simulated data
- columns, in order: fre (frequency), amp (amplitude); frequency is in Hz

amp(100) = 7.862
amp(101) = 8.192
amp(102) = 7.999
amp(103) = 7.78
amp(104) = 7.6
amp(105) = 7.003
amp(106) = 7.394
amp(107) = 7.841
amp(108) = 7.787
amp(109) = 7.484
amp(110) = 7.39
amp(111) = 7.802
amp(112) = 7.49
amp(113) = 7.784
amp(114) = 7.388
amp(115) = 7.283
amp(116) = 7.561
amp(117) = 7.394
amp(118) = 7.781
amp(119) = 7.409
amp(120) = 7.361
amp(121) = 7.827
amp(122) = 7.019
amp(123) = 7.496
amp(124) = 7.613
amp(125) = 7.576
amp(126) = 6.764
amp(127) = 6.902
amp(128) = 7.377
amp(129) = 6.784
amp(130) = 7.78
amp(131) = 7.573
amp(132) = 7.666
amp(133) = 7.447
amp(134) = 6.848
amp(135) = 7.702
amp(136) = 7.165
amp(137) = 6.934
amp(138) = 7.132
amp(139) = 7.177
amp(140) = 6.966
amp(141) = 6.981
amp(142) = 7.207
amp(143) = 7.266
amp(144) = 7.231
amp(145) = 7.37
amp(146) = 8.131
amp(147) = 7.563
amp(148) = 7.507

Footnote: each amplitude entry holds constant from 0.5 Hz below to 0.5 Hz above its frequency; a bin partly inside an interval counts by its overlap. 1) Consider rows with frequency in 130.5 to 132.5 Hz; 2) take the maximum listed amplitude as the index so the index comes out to 7.666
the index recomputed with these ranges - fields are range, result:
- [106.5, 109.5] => 7.841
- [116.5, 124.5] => 7.827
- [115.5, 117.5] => 7.561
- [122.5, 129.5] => 7.613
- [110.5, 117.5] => 7.802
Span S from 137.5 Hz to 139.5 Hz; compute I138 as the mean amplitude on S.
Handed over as 7.15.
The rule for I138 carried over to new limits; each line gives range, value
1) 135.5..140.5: 7.07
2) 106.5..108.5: 7.81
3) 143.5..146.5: 7.58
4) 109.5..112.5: 7.56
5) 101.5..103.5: 7.89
